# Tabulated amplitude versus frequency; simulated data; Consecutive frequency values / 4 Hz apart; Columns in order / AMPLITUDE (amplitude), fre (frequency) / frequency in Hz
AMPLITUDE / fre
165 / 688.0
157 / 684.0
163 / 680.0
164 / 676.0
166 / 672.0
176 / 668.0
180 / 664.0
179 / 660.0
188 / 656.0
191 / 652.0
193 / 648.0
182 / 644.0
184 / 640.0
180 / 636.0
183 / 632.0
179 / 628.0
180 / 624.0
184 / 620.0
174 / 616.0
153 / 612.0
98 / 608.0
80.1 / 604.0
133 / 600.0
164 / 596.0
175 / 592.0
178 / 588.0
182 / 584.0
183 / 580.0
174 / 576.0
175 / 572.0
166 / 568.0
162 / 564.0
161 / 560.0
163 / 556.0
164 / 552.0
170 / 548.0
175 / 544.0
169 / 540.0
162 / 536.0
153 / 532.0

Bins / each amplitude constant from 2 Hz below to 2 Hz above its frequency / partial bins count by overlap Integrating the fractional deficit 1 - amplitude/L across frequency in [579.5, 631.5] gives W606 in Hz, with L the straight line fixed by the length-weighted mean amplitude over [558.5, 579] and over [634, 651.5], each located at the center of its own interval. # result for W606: 5.3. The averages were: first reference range 169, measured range 159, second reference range 185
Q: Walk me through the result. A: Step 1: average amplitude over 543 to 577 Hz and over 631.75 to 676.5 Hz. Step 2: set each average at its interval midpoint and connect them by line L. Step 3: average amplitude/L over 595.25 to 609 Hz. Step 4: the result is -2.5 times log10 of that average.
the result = 0.43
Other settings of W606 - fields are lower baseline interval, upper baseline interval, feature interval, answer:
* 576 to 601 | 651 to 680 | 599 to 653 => 3.0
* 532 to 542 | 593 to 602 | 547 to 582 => -2.4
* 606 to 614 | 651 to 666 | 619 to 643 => -5.0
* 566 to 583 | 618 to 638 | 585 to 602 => 1.3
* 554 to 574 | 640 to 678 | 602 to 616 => 4.3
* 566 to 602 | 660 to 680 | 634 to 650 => -1.3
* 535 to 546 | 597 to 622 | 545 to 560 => -0.2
